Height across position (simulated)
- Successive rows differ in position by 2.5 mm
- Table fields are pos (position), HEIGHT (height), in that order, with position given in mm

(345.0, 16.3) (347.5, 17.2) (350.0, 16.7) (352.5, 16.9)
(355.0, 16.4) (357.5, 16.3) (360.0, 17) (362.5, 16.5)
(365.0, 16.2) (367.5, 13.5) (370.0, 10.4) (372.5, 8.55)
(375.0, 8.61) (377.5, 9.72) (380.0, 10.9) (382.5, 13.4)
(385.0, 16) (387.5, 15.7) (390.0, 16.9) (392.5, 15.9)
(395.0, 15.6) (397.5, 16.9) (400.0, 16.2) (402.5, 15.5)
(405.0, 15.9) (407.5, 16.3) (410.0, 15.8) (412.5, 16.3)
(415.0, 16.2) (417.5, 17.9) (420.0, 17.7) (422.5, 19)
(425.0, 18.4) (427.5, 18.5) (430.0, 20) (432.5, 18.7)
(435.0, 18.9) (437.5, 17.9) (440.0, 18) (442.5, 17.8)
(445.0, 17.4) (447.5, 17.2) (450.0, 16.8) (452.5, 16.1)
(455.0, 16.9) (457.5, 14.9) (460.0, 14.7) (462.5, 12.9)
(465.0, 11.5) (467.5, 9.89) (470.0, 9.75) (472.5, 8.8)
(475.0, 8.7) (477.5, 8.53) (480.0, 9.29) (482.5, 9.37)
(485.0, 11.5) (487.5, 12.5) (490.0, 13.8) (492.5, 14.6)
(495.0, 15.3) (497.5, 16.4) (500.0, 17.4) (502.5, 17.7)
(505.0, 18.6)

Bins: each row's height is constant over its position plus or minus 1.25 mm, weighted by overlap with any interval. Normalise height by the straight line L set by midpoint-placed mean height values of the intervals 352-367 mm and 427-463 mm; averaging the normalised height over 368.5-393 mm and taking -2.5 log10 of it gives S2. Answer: 0.31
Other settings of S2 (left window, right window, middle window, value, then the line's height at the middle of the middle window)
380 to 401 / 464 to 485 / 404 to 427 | -0.241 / 13.8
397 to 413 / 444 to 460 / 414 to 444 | -0.127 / 16.2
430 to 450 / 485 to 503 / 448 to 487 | 0.345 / 16.5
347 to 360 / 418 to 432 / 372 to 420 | 0.206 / 17.9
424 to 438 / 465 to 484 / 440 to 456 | -0.138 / 15.1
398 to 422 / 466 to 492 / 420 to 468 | -0.231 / 13.5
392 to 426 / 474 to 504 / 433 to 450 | -0.173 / 15.2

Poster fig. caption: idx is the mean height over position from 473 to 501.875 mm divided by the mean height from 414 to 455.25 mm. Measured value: 0.70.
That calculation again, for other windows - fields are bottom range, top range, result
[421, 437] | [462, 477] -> 0.53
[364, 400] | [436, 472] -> 1.11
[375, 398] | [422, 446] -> 1.30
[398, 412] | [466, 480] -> 0.57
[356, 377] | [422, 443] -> 1.40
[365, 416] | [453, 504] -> 0.90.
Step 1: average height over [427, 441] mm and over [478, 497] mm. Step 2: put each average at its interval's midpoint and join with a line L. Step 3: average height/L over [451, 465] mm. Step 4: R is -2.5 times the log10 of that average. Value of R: 0.08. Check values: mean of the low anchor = 18.7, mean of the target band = 14.8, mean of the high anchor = 12.3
